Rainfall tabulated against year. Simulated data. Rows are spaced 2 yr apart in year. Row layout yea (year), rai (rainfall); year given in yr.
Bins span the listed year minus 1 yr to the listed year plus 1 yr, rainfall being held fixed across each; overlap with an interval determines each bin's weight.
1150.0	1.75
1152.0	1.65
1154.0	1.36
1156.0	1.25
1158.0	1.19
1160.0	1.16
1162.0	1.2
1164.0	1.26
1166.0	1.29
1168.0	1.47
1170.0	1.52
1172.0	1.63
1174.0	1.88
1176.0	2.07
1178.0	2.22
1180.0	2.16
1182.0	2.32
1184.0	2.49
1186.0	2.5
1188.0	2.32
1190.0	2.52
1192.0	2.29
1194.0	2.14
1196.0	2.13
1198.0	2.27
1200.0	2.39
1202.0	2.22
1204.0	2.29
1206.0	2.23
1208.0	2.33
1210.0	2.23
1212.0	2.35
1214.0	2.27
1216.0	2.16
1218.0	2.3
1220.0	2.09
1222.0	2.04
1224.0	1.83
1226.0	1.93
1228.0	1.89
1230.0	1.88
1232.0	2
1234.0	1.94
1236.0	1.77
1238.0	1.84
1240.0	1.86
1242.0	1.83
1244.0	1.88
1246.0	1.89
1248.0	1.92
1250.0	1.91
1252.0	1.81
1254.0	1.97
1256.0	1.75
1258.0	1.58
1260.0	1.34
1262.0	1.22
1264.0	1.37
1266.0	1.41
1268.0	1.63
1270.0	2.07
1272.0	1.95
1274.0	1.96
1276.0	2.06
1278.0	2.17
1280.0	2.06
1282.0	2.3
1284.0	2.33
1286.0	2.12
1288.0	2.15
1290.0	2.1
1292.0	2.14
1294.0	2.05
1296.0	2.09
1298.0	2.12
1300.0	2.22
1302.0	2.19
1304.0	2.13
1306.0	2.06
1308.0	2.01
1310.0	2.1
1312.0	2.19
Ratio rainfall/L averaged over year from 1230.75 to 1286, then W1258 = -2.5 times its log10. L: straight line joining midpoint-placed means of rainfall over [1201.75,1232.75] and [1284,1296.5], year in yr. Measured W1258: 0.15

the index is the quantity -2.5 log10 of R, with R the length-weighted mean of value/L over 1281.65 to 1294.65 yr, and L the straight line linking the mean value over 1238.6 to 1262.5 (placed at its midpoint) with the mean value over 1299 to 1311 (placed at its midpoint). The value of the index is -0.08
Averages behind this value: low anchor 1.76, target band 2.17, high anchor 2.12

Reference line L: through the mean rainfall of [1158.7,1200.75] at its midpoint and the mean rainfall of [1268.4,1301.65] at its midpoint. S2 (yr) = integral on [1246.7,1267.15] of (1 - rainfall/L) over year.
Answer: 4.3 yr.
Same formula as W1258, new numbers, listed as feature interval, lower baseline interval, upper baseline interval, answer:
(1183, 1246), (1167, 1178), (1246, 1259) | -0.187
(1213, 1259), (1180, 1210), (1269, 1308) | 0.156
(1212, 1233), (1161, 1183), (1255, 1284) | -0.166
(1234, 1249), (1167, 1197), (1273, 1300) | 0.142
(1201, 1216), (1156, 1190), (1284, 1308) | -0.195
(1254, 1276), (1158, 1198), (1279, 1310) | 0.244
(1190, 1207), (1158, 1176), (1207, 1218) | -0.126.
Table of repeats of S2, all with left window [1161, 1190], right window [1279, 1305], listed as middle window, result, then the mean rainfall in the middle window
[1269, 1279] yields 0.3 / 2.04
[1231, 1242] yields 0.8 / 1.88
